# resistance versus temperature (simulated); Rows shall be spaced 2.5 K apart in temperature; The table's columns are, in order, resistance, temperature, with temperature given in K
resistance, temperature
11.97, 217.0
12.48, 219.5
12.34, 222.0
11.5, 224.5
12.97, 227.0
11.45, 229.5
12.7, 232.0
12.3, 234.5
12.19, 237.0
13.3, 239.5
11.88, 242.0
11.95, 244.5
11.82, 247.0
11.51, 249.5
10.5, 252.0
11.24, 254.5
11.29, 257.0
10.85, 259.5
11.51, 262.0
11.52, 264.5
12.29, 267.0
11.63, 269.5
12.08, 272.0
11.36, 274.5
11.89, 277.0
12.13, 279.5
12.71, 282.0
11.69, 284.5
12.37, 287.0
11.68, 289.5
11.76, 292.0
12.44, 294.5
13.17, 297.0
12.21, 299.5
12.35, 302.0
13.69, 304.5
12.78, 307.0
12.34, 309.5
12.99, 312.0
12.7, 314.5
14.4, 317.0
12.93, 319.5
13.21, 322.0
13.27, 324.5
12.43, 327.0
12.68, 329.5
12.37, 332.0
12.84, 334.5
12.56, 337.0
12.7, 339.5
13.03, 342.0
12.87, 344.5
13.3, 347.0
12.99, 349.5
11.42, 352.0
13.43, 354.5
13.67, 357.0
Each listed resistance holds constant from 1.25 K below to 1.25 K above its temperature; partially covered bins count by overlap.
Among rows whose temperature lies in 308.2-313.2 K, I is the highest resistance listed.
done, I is 12.99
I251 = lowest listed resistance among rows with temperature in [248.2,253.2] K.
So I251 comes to 10.5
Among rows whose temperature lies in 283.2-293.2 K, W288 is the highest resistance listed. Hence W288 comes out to 12.37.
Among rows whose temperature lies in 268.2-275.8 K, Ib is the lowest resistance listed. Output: 11.36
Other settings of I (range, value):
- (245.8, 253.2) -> 11.82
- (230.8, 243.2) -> 13.3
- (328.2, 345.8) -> 13.03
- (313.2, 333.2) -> 14.4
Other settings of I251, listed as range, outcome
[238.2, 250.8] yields 11.51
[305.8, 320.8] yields 12.34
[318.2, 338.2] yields 12.37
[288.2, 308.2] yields 11.68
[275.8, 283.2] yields 11.89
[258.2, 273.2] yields 10.85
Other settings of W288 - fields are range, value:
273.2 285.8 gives 12.71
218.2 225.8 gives 12.48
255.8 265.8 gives 11.52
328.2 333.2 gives 12.68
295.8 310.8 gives 13.69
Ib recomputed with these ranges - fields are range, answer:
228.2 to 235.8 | 11.45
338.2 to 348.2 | 12.7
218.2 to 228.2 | 11.5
